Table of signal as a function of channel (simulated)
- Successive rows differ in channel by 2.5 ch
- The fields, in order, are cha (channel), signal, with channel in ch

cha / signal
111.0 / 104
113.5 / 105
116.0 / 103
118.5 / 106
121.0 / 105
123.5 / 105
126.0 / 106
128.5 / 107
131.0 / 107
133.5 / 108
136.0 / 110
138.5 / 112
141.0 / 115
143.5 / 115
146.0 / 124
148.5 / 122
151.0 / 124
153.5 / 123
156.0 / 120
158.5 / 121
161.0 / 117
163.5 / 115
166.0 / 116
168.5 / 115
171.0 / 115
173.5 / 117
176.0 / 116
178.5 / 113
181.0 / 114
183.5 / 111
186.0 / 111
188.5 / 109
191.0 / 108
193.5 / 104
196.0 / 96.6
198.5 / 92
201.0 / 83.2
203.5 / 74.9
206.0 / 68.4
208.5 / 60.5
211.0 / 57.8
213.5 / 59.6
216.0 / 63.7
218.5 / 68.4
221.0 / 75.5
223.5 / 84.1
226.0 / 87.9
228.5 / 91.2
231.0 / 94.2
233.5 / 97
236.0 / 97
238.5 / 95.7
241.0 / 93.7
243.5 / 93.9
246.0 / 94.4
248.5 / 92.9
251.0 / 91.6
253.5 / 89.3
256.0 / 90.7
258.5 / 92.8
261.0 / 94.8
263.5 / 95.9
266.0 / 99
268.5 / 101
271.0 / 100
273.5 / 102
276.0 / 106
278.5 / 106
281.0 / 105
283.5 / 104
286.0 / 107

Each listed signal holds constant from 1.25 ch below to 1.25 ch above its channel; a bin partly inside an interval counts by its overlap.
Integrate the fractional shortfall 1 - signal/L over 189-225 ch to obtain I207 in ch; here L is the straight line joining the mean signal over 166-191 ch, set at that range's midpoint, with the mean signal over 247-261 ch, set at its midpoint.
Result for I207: 9.0 ch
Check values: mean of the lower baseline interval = 113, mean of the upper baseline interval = 91.8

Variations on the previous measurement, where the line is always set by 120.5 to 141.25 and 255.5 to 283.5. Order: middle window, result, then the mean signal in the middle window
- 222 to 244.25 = 2.06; 92.5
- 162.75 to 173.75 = -1.00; 116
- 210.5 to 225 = 4.77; 69.1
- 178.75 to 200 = -0.23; 106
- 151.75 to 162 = -1.34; 121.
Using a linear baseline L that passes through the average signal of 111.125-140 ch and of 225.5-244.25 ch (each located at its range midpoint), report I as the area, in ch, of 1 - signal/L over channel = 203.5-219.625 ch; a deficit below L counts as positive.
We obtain 5.5 ch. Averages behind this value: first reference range 107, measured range 63.9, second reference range 94.1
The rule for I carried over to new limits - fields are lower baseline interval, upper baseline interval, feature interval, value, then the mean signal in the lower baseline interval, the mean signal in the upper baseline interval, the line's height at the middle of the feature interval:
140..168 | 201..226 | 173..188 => -2.5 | 119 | 69.8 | 97.2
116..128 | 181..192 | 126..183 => -4.0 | 105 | 110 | 108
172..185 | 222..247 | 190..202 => 1.2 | 114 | 92.7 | 107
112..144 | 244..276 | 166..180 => -1.6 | 108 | 95.7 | 104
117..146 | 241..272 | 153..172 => -2.1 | 109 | 94.6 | 106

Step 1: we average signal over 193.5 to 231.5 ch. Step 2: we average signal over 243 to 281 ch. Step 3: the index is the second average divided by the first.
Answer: 1.2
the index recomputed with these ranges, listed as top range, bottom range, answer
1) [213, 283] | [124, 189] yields 0.80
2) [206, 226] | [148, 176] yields 0.58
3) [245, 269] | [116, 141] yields 0.87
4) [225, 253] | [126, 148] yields 0.83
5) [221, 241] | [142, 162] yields 0.76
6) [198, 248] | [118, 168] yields 0.72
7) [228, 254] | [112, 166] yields 0.83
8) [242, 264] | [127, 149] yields 0.82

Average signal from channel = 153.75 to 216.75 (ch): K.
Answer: 99.8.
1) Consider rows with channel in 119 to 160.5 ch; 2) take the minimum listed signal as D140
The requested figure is 105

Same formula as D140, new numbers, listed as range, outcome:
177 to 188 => 111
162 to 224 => 57.8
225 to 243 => 87.9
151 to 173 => 115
